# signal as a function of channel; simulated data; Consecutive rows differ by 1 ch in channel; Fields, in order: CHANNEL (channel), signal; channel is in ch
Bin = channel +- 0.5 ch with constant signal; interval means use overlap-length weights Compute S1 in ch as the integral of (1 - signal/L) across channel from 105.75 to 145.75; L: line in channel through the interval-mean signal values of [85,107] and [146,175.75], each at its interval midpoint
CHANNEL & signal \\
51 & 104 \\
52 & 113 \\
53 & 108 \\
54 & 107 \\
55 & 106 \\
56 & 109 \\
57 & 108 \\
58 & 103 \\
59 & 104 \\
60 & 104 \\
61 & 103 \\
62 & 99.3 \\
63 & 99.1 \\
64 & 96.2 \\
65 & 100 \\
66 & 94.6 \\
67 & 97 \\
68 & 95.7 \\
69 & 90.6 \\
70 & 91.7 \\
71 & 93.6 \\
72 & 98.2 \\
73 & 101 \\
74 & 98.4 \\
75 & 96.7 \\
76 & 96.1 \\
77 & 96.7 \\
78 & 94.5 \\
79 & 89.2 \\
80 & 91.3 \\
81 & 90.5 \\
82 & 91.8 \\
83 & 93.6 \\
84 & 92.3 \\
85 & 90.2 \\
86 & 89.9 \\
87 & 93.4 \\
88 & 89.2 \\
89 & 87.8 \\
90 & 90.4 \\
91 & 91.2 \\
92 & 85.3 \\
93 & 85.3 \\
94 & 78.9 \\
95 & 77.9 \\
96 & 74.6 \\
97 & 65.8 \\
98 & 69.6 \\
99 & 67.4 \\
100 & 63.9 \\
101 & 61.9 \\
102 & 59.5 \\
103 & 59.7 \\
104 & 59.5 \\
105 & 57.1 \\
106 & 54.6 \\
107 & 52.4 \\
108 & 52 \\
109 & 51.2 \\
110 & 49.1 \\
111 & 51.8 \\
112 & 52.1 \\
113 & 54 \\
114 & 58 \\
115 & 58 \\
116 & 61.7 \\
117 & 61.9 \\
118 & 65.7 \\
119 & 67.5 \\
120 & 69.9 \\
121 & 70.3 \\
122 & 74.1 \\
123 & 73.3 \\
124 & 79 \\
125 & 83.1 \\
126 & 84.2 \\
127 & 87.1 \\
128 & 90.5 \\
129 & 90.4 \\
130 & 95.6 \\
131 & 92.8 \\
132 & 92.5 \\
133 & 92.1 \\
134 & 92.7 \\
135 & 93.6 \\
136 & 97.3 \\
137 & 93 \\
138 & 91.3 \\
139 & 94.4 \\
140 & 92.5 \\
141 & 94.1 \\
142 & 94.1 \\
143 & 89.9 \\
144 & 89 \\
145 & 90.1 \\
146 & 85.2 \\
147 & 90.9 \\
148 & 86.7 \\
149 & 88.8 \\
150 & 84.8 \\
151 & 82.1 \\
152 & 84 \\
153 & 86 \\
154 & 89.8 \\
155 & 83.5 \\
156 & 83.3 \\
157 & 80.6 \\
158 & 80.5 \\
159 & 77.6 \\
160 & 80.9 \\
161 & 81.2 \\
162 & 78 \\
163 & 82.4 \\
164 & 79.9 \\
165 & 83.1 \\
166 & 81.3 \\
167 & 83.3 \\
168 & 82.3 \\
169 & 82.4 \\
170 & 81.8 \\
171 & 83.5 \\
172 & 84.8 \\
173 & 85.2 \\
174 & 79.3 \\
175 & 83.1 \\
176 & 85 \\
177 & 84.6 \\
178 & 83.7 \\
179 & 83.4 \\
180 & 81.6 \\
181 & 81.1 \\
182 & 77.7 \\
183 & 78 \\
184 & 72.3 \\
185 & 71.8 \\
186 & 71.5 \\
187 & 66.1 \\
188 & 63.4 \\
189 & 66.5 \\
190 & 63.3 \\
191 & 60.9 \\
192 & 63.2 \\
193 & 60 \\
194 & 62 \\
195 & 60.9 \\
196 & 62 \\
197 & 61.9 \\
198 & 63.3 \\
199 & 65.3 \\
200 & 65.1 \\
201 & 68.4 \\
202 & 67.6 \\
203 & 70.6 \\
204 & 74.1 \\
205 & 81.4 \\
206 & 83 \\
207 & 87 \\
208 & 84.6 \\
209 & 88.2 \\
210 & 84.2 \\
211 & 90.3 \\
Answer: 0.8 ch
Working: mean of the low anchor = 74.3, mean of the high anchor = 83.2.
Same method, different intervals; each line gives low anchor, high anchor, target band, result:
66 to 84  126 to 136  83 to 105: 3.7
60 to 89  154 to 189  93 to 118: 8.0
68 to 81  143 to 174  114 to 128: 2.6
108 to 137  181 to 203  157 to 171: -2.3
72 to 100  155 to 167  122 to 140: -1.2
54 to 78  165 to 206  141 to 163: -1.2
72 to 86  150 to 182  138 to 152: -0.7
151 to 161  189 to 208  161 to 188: -1.2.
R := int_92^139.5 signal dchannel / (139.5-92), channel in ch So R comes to 72.7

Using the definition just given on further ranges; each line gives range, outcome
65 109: 82.4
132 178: 86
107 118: 55.4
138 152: 89.3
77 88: 91.8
